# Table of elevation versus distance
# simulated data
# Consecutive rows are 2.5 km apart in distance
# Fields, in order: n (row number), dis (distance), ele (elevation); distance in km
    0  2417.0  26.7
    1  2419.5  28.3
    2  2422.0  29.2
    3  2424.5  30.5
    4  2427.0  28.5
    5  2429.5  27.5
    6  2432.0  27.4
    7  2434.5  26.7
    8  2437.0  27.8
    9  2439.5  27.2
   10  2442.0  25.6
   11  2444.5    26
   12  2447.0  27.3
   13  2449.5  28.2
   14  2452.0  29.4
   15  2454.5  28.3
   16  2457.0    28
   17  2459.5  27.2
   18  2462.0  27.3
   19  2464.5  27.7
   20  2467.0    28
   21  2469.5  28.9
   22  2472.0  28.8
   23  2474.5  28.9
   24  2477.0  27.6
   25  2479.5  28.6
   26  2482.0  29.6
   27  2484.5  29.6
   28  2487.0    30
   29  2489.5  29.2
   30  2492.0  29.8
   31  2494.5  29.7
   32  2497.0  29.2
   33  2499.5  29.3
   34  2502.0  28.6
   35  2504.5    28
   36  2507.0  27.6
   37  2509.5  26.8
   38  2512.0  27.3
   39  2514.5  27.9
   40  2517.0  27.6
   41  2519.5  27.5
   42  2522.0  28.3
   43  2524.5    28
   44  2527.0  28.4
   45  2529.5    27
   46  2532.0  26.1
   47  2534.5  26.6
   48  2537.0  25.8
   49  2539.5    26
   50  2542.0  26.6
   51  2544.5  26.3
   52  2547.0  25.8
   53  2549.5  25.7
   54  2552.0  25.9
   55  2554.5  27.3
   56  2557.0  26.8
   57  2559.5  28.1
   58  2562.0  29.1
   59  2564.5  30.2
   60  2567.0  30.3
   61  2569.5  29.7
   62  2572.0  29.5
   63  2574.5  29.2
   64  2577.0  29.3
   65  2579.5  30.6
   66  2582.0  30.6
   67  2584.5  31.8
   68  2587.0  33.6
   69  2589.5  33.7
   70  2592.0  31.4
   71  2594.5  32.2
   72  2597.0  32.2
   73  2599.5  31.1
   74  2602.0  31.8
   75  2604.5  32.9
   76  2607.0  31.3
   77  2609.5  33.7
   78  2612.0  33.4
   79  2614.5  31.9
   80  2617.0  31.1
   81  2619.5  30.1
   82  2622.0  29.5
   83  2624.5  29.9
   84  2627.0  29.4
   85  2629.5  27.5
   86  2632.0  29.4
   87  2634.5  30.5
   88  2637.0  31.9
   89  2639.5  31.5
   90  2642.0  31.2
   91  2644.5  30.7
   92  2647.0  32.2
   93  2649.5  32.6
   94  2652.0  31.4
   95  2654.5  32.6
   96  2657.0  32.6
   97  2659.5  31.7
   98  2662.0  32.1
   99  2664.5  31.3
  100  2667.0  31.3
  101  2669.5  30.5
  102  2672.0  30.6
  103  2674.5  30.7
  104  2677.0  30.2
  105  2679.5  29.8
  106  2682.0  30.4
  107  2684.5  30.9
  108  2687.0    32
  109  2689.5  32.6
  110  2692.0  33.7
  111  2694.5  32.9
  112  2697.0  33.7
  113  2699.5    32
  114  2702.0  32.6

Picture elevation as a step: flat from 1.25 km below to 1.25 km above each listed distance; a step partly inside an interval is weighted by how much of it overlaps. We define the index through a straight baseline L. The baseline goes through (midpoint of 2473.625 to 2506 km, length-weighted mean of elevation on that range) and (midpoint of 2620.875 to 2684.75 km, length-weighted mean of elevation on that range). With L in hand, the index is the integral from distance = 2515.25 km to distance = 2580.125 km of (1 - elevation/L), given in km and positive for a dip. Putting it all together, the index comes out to 4.3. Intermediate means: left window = 29.1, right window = 30.9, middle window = 27.7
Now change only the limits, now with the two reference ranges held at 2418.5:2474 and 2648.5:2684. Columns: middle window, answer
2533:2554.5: 2.4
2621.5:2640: 0.5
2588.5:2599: -0.7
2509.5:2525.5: 0.7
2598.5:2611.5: -0.8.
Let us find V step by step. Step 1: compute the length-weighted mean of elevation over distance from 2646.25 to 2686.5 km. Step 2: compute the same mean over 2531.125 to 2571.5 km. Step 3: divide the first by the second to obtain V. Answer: 1.15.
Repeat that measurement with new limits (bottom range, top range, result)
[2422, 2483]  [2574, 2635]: 1.11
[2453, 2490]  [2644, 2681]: 1.10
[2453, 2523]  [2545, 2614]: 1.06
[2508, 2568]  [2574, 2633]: 1.14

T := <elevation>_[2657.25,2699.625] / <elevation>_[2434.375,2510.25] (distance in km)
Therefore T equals 1.12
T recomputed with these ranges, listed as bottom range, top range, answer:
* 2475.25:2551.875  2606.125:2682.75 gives 1.12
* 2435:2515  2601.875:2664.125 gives 1.11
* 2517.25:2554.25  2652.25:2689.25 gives 1.17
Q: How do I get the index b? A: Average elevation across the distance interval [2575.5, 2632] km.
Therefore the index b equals 31.3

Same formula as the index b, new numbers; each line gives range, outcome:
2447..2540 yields 28.1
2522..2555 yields 26.6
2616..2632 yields 29.5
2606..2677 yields 31.1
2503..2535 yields 27.5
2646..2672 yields 31.8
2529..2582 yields 27.8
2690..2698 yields 33.3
